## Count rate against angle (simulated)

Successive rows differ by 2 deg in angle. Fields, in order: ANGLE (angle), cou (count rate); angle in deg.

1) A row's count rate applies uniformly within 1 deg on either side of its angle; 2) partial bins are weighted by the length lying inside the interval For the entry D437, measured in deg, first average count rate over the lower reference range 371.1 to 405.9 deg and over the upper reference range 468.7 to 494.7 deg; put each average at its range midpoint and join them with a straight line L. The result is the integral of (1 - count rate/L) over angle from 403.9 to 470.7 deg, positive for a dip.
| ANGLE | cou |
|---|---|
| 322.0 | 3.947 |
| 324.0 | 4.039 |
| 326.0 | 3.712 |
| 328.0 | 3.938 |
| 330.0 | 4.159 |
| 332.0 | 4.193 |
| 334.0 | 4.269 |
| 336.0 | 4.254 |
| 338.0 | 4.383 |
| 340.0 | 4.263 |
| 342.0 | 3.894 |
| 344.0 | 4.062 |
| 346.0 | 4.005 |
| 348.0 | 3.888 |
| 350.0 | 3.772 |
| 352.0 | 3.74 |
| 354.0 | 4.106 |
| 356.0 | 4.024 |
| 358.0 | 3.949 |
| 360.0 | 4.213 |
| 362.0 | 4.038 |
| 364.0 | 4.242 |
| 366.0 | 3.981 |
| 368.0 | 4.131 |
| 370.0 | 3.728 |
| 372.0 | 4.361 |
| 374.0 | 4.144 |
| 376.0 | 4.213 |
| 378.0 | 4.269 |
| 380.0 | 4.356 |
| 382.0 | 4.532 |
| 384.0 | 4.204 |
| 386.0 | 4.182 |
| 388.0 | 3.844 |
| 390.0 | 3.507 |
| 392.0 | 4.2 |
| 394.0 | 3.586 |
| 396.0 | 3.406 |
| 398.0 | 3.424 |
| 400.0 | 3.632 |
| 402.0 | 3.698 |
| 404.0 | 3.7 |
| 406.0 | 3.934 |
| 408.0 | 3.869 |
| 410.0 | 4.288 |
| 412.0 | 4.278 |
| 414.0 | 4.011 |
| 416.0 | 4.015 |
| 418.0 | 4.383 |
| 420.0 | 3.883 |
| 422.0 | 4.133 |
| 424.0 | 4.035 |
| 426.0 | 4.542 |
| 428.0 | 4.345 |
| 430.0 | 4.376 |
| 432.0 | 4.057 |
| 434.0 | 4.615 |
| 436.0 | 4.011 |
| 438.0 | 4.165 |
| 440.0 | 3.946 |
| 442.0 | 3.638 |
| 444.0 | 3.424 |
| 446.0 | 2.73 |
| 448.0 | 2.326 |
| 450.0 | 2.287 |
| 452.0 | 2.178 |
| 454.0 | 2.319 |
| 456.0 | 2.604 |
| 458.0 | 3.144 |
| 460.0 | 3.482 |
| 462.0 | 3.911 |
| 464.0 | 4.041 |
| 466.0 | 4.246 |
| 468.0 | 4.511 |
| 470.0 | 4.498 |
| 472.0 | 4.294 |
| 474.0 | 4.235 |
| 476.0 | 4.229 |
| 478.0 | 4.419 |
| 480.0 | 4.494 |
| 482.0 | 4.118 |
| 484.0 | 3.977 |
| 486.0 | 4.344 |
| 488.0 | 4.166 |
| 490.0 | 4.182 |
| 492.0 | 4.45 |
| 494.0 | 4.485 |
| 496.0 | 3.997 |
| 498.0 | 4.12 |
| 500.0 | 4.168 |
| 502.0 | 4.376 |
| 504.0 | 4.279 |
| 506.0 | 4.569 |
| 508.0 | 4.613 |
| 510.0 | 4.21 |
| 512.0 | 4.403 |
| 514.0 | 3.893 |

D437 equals 6.0 deg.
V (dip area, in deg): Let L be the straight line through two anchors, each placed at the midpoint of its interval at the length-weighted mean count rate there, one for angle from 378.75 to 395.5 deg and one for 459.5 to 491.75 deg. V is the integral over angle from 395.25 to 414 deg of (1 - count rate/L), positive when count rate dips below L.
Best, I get 1.2 deg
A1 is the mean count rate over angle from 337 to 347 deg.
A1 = 4.12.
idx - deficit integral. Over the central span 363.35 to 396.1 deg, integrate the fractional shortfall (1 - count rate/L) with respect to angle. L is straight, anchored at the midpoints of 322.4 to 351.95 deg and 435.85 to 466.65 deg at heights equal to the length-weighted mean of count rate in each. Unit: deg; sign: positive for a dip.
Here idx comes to -2.8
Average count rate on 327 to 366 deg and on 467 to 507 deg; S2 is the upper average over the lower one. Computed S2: 1.06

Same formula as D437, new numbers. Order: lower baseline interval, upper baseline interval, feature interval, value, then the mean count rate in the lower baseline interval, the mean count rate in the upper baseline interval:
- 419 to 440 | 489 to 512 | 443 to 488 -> 6.6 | 4.2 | 4.32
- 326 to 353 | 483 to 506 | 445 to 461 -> 6.0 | 4.05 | 4.25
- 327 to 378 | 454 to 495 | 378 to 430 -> 0.7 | 4.08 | 4.05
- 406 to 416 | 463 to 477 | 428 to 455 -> 4.9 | 4.08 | 4.29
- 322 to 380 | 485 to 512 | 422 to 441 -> -0.1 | 4.07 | 4.31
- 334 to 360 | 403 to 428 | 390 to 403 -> 1.4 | 4.04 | 4.1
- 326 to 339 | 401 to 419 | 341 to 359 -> 0.8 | 4.16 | 4.02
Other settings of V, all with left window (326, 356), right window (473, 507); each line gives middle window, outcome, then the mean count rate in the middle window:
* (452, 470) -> 3.06 deg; 3.51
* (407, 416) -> 0.12 deg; 4.1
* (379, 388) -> -0.33 deg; 4.27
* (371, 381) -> -0.40 deg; 4.27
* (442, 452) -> 3.50 deg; 2.73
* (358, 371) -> 0.13 deg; 4.05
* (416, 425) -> 0.15 deg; 4.1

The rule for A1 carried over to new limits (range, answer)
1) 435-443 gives 3.94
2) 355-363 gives 4.06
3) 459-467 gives 3.92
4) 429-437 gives 4.26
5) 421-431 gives 4.29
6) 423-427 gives 4.29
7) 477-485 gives 4.25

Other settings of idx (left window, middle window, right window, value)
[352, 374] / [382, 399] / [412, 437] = 1.2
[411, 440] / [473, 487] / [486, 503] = -0.1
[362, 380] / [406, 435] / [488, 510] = 0.1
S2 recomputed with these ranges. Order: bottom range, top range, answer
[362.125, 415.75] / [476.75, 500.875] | 1.06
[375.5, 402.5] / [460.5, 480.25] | 1.08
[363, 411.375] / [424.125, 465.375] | 0.89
